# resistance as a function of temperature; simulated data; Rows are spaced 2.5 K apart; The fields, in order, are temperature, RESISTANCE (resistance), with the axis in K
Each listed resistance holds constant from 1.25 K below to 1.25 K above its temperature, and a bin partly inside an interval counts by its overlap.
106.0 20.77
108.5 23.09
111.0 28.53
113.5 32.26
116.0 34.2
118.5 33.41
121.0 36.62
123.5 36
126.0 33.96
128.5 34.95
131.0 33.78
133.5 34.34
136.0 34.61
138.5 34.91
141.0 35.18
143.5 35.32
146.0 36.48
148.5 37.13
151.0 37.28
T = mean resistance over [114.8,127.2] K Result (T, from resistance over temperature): 34.8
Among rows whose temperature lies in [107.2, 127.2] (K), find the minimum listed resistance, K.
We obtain 23.09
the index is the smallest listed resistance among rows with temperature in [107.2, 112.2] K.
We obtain 23.09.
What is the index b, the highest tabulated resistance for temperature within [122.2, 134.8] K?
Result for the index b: 36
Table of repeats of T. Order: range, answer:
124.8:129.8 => 34.5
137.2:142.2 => 35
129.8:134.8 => 34.1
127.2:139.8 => 34.5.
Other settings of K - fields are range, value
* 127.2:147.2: 33.78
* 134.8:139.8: 34.61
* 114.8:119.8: 33.41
